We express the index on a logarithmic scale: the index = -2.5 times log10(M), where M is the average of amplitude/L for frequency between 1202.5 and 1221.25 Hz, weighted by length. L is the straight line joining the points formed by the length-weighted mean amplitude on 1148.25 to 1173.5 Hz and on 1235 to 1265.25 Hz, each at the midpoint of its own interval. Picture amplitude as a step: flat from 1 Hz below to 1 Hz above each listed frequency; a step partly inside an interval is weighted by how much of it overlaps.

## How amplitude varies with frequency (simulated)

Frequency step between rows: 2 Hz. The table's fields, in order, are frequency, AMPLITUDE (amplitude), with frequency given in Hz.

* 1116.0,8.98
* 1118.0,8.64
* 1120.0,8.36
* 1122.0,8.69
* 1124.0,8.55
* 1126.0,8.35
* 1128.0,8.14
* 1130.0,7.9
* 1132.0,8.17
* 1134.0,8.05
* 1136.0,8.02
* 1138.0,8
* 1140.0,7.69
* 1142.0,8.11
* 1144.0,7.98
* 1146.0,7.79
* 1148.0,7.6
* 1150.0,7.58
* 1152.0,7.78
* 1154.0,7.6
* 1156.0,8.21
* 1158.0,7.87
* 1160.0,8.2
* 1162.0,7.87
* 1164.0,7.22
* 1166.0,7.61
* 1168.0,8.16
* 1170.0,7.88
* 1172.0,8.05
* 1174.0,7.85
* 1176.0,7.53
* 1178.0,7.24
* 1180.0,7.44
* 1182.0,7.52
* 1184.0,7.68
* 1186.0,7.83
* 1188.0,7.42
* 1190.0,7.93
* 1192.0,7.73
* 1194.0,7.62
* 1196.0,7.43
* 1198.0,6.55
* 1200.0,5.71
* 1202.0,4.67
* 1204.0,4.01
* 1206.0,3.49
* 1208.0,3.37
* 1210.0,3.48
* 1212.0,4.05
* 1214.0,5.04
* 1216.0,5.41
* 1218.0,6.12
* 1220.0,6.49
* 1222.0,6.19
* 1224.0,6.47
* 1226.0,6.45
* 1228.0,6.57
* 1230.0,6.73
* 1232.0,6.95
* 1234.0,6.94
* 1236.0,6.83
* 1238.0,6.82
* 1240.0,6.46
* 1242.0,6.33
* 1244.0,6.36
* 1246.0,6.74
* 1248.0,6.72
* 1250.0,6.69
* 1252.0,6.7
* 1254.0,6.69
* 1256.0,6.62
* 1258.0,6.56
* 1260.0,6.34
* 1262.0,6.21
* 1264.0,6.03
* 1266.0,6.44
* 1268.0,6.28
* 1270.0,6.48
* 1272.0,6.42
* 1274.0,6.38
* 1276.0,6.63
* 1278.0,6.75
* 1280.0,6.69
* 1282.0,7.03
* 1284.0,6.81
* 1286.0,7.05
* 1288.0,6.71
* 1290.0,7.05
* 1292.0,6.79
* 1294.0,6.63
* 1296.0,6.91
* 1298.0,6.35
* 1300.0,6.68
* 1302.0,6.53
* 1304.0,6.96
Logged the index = 0.46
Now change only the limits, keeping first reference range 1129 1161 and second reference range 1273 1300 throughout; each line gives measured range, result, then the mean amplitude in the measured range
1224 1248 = 0.081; 6.65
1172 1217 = 0.199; 6.27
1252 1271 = 0.087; 6.42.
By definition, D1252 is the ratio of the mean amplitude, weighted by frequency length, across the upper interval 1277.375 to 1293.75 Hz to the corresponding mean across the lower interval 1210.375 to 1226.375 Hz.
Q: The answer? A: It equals 1.21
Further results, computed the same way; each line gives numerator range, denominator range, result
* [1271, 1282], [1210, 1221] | 1.26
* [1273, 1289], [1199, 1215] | 1.60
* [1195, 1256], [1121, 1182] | 0.75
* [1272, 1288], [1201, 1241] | 1.20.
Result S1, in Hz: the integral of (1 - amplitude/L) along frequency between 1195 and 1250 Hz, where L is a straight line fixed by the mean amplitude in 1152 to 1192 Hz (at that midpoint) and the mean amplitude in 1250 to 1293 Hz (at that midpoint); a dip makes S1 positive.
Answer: 9.7 Hz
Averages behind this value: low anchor 7.74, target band 5.88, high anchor 6.6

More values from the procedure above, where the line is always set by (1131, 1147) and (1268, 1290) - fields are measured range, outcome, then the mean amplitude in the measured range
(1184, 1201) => 0.4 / 7.3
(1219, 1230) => 1.1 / 6.46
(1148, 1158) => 0.1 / 7.78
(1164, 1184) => 0.0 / 7.67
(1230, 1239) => 0.3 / 6.87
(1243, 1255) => 0.5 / 6.65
